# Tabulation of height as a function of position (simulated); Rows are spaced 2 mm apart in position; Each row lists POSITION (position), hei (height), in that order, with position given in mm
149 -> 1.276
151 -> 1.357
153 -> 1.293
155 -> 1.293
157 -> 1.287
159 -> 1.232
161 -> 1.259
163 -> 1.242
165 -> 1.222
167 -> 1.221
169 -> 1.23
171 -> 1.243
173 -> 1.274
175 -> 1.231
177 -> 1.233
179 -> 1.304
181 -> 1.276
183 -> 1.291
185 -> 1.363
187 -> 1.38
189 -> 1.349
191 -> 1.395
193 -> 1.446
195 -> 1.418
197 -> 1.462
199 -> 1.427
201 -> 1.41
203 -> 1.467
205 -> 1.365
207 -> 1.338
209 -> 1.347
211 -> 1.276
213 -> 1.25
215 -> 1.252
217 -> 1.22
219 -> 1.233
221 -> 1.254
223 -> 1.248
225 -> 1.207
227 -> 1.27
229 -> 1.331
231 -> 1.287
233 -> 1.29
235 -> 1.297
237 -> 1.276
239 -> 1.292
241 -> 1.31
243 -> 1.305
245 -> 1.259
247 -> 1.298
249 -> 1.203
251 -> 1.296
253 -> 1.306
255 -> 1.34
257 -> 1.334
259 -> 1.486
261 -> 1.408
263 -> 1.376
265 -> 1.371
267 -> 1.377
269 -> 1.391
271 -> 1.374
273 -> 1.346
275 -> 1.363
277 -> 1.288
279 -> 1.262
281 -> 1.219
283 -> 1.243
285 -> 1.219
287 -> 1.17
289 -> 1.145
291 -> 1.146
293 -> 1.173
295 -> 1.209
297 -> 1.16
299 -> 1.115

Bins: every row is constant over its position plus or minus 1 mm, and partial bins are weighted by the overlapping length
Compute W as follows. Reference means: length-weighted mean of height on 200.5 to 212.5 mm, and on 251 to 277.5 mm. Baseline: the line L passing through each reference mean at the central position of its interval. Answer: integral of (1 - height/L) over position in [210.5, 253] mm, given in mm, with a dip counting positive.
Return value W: 2.9 mm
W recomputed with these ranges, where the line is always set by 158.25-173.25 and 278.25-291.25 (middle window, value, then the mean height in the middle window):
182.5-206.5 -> -3.29 mm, 1.4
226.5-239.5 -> -0.79 mm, 1.29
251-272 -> -2.83 mm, 1.37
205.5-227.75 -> -0.76 mm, 1.27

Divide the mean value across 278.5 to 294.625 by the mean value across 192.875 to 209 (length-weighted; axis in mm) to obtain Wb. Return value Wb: 0.85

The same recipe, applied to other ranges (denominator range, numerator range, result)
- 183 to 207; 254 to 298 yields 0.92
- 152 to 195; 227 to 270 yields 1.03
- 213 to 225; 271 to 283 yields 1.05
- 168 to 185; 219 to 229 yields 0.99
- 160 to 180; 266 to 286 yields 1.05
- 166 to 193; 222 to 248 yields 0.99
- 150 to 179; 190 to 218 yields 1.08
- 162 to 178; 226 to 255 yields 1.04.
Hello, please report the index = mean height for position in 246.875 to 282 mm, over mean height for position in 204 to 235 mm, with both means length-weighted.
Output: 1.0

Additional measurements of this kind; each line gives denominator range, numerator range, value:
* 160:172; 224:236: 1.04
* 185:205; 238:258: 0.92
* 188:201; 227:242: 0.92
